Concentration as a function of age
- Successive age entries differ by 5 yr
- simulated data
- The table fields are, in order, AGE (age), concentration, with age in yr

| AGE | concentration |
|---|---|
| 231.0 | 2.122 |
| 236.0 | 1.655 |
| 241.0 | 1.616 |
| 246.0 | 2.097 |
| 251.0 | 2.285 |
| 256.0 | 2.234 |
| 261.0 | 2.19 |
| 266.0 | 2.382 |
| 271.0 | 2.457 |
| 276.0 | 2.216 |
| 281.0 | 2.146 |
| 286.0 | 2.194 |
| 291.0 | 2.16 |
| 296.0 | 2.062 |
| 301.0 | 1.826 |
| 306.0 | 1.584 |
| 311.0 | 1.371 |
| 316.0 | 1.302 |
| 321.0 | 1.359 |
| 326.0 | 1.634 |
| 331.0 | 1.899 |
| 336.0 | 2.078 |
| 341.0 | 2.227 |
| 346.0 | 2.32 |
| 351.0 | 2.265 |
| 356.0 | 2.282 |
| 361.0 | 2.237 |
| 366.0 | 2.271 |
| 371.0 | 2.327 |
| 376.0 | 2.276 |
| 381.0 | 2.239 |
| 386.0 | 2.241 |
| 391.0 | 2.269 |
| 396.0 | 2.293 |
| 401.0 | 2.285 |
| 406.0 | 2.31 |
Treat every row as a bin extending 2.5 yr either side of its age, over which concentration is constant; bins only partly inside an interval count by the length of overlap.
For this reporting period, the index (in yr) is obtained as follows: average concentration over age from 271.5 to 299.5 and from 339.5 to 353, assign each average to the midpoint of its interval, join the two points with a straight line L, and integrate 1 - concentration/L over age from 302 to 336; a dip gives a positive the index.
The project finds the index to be 9.9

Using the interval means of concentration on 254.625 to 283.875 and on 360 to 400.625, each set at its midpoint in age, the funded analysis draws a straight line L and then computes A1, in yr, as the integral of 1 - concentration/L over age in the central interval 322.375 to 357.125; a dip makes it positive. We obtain 3.1 yr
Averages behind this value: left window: 2.27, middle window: 2.07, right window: 2.27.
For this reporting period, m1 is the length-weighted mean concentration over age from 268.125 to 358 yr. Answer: 1.97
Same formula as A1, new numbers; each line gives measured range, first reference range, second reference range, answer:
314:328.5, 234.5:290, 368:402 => 5.1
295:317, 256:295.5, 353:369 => 6.1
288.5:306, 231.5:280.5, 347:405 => 1.8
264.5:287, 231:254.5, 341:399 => -2.7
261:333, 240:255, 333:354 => 7.6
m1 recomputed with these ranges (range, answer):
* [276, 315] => 1.9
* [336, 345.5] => 2.21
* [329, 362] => 2.19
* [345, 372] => 2.28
